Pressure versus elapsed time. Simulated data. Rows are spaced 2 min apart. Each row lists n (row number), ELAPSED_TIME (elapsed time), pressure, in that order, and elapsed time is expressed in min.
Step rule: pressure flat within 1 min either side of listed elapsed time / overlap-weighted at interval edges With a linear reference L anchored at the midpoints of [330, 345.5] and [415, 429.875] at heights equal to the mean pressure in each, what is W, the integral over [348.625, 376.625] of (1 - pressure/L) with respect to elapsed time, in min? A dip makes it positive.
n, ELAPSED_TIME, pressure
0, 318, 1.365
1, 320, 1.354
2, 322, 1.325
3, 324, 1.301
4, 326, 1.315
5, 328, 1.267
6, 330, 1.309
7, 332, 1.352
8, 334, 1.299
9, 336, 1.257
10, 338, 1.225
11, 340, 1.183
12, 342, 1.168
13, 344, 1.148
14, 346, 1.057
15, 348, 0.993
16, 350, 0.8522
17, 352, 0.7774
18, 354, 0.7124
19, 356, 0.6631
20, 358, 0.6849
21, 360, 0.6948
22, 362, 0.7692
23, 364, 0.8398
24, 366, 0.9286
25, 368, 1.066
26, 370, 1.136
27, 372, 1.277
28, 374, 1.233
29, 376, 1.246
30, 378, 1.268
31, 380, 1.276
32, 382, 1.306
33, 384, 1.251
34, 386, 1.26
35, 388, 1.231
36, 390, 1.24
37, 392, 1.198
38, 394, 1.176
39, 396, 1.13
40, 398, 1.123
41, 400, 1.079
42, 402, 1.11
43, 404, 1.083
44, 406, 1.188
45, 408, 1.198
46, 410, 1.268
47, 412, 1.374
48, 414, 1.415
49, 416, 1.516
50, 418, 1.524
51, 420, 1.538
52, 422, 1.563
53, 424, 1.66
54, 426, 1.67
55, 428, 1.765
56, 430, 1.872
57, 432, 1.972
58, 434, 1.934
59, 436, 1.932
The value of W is 9.02 min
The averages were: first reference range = 1.23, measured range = 0.917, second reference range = 1.62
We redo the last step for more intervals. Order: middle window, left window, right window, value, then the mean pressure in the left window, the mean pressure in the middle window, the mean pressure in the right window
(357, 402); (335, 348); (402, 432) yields 7.27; 1.16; 1.11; 1.48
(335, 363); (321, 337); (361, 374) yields 5.39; 1.3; 0.942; 1.02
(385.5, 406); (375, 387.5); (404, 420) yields 2.24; 1.27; 1.16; 1.35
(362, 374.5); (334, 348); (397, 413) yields 1.32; 1.17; 1.05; 1.18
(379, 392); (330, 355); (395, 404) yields -1.79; 1.09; 1.26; 1.11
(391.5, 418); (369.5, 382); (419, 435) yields 5.22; 1.25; 1.23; 1.75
